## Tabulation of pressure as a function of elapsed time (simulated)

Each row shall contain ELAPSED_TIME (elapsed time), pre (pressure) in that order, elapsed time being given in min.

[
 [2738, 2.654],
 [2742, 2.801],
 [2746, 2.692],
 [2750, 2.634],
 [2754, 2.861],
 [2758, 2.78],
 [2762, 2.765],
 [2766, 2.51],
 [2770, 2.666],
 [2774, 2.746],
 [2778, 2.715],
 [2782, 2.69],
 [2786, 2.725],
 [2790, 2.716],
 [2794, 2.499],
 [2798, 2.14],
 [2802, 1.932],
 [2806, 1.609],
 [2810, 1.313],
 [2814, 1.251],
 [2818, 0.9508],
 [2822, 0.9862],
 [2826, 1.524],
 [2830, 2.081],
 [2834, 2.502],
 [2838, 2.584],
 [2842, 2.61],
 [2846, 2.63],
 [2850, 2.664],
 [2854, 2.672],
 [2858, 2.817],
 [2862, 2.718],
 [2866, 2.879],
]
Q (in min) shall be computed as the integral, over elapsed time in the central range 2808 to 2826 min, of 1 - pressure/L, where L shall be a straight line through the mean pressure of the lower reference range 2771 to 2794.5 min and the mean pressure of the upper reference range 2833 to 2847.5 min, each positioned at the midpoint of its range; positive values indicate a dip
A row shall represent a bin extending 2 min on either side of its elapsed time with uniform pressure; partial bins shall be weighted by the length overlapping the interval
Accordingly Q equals 10.0 min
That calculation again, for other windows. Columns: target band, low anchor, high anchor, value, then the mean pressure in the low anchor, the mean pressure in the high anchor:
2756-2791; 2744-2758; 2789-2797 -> -1.0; 2.74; 2.54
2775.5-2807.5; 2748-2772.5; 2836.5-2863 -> 3.5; 2.7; 2.67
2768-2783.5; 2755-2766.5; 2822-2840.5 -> -0.7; 2.72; 2.06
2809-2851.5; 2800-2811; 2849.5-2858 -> 6.1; 1.65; 2.7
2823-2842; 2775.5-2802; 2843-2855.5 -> 3.4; 2.53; 2.65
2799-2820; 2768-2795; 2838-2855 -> 9.6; 2.69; 2.64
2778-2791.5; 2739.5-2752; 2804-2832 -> -4.9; 2.71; 1.39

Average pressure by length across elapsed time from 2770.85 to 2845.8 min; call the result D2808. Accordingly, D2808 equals 2.11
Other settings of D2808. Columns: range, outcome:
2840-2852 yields 2.63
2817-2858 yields 2.18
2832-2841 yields 2.55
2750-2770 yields 2.71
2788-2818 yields 1.86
